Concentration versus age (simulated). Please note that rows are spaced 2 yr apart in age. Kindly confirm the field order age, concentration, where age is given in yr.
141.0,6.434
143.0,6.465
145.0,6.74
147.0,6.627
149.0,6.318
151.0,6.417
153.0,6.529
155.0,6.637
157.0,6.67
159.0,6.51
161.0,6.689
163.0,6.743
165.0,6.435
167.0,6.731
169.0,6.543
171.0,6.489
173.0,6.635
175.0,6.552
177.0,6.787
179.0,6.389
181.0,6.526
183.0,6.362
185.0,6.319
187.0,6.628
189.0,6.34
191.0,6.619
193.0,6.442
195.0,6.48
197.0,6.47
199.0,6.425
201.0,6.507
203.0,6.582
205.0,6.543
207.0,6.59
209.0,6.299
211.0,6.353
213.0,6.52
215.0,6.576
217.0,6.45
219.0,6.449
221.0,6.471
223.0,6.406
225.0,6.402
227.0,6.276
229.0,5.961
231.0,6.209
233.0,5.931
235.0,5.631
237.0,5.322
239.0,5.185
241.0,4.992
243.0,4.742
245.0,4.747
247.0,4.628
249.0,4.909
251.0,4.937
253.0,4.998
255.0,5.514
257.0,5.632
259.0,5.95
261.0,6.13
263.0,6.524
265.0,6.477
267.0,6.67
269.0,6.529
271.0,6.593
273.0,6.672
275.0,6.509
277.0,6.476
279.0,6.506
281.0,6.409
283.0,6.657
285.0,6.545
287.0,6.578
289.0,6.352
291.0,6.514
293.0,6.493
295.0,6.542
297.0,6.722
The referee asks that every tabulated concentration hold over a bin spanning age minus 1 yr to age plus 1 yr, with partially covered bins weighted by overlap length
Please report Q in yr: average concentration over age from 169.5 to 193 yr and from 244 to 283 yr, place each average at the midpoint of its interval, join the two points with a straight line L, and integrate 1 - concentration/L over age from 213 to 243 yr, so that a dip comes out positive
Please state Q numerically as 1.0 yr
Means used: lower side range 6.51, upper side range 5.96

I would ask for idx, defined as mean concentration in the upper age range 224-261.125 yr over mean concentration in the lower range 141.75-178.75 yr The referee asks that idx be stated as 0.8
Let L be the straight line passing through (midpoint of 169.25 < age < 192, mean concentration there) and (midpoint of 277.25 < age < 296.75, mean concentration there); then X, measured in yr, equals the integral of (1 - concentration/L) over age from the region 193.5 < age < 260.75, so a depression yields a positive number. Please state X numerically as 6.17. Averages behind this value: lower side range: 6.51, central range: 5.92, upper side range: 6.52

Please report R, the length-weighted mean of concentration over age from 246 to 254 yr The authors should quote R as 4.87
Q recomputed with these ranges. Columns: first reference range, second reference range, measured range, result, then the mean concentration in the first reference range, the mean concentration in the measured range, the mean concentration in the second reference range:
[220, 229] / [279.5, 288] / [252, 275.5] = 1.1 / 6.34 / 6.18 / 6.54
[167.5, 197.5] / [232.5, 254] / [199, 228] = -3.4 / 6.51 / 6.46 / 5.07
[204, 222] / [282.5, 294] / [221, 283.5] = 5.8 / 6.47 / 5.89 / 6.52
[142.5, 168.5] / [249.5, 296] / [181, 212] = 0.0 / 6.58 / 6.47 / 6.26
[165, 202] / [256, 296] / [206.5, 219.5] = 0.1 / 6.51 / 6.46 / 6.44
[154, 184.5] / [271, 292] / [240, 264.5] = 4.5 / 6.58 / 5.33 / 6.53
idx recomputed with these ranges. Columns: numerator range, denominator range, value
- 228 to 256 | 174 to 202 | 0.81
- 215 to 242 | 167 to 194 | 0.92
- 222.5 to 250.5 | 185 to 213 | 0.85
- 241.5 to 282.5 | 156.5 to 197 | 0.90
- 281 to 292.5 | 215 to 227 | 1.01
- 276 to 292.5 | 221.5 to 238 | 1.08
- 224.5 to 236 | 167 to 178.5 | 0.92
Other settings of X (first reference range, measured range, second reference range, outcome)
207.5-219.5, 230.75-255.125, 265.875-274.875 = 5.1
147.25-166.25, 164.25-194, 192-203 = 0.0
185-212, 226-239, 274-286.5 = 1.3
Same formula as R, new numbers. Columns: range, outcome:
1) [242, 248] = 4.71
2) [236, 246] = 5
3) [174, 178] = 6.67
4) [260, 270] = 6.47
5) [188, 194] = 6.47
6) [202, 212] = 6.47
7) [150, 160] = 6.55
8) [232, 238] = 5.63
